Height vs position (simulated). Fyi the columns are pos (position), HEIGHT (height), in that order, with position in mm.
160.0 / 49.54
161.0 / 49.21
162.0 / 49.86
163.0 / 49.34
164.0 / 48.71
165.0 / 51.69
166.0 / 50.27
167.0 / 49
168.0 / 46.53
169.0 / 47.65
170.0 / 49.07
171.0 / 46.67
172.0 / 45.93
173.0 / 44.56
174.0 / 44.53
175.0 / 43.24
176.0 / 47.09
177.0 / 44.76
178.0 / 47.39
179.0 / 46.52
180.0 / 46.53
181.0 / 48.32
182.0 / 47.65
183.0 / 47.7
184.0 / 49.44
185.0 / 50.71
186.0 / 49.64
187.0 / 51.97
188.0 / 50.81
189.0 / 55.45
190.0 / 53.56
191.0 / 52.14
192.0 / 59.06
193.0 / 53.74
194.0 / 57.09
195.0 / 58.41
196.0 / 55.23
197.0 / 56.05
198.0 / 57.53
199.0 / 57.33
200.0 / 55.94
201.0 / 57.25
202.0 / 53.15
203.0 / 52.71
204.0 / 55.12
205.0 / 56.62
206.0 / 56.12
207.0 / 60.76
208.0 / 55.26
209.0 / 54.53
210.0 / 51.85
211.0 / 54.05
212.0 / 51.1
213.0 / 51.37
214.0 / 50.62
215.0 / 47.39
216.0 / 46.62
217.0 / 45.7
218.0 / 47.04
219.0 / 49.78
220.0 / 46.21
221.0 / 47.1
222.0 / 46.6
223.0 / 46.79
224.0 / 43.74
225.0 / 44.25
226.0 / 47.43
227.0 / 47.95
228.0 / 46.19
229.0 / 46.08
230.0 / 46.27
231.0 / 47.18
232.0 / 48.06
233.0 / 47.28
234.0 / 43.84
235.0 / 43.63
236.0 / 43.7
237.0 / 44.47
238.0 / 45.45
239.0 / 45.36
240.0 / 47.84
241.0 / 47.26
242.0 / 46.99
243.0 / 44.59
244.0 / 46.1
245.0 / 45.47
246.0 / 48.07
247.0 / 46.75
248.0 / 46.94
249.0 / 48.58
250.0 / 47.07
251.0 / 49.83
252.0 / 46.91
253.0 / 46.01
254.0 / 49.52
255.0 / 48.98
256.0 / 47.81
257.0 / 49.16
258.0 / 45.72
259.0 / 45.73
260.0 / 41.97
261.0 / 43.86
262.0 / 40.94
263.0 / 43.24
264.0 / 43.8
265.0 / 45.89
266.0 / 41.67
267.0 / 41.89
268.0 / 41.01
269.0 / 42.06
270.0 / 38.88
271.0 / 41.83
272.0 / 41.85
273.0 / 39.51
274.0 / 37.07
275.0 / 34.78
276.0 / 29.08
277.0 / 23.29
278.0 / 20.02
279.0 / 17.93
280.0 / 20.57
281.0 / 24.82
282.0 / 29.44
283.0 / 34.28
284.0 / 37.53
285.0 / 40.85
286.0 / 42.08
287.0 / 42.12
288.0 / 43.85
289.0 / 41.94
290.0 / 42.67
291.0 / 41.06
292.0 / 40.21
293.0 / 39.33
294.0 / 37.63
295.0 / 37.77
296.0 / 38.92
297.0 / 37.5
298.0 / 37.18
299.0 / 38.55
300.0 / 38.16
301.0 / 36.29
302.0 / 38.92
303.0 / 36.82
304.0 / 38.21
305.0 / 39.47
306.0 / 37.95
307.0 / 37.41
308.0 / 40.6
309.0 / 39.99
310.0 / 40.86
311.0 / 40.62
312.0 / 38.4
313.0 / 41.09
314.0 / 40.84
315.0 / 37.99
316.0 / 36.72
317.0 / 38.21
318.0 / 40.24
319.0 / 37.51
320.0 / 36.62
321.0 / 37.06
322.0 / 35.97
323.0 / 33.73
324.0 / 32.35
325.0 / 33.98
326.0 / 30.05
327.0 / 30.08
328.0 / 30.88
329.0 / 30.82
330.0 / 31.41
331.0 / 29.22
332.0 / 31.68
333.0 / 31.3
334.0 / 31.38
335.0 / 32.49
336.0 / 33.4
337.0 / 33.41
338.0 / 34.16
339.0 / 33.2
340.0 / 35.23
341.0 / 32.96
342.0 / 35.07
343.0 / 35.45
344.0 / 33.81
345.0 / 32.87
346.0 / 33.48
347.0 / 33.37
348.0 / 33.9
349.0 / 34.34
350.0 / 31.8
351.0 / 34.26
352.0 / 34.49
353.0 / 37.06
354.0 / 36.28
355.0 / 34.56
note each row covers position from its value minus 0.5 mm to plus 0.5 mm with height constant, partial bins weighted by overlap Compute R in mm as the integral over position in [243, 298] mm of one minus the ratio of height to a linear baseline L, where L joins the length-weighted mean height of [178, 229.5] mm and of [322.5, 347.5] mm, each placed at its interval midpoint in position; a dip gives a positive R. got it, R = 1.98 mm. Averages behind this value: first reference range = 51.3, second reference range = 32.6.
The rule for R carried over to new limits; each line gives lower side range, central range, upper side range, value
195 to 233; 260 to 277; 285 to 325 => 1.4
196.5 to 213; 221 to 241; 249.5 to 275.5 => 1.6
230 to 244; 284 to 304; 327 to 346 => -0.6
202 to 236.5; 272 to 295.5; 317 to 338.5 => 2.8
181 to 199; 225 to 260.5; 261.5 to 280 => -3.7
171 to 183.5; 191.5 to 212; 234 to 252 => -4.2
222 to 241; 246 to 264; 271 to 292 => -2.6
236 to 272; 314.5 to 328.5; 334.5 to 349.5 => 0.5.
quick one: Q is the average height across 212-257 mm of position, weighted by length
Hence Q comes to 46.9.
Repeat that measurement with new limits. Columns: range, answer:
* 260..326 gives 37.6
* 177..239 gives 50.4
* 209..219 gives 49.8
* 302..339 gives 35.6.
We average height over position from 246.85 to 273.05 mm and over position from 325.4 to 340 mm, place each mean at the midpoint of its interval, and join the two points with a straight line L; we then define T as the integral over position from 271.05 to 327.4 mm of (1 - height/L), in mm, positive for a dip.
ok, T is 1.56 mm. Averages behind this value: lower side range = 44.8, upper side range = 31.8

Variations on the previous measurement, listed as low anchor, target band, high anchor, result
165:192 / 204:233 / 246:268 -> -1.4 mm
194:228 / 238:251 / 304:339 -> 0.0 mm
